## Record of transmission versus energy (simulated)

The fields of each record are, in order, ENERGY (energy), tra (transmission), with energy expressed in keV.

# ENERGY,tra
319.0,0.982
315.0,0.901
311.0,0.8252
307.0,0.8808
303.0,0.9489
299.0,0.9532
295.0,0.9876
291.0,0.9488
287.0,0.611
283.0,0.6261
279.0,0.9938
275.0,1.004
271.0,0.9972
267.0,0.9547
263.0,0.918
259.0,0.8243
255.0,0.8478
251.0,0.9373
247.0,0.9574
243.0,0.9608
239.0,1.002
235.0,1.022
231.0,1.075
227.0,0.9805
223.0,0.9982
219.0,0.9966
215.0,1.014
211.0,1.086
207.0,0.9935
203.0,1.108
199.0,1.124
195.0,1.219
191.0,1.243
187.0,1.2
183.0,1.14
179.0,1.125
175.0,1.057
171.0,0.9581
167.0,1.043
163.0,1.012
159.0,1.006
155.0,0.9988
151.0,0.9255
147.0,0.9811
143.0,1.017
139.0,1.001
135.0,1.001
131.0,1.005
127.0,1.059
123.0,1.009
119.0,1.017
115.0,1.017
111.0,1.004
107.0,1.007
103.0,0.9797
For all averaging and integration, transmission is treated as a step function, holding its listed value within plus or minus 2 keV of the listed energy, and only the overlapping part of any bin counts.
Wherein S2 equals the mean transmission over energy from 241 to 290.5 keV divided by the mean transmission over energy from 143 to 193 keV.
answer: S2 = 0.8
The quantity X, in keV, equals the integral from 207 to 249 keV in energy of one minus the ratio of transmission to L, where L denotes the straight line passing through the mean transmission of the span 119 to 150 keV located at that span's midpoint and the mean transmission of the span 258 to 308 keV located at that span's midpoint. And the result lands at -3.1 keV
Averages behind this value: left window 1.01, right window 0.898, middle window 1.01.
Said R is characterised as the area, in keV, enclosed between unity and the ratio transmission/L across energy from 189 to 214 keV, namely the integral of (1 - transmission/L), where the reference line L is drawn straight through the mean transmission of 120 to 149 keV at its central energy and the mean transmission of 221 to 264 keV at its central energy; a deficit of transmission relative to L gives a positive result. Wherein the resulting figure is -3.7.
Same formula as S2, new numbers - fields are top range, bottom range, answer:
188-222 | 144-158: 1.13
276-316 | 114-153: 0.87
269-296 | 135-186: 0.86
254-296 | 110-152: 0.88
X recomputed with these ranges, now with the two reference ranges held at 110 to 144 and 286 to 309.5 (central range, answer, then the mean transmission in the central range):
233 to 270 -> -0.3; 0.938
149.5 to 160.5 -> 0.2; 0.978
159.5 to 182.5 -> -1.4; 1.04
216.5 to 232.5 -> -1.0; 1.01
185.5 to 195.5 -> -2.6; 1.22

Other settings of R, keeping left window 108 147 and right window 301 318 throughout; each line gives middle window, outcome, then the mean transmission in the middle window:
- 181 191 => -2.2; 1.18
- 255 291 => 1.9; 0.87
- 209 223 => -1.1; 1.03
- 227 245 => -1.3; 1.01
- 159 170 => -0.3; 1.02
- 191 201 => -2.2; 1.19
